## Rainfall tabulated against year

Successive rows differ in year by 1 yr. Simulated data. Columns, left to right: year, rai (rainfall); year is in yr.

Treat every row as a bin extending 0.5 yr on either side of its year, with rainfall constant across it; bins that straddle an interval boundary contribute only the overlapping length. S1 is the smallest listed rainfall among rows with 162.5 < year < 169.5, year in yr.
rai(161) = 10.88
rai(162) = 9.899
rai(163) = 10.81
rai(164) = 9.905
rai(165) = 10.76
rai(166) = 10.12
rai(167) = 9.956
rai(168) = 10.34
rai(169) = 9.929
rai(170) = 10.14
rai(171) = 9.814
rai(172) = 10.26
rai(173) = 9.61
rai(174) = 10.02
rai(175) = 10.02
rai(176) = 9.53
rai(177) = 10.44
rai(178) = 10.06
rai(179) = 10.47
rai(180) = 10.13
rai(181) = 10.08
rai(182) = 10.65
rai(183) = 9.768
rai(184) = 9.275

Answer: 9.905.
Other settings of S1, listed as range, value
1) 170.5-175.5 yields 9.61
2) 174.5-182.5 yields 9.53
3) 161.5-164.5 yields 9.899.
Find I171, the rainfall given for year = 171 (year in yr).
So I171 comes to 9.814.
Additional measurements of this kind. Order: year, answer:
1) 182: 10.65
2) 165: 10.76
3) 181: 10.08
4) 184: 9.275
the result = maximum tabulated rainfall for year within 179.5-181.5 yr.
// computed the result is 10.13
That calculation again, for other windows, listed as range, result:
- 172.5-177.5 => 10.44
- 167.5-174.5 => 10.34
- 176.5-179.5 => 10.47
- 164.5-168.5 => 10.76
